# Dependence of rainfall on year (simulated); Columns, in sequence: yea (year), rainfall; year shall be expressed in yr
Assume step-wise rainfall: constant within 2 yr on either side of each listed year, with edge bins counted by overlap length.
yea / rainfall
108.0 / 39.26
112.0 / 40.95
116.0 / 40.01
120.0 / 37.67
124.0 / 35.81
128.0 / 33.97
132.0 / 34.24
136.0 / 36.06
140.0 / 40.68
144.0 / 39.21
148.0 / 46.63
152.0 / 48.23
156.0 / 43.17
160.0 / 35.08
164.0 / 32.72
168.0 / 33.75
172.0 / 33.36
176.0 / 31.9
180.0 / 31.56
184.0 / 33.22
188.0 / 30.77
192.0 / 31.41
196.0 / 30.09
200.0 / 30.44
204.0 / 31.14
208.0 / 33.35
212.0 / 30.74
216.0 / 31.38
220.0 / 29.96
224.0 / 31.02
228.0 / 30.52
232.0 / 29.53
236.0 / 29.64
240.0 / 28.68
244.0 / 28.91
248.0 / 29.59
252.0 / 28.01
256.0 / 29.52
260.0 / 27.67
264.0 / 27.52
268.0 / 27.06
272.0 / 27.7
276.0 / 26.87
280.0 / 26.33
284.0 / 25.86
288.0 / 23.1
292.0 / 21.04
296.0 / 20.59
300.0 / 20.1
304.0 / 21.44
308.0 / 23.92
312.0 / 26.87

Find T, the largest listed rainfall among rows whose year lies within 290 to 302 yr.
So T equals 21.04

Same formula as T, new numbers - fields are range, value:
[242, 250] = 29.59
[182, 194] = 33.22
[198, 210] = 33.35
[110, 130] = 40.95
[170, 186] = 33.36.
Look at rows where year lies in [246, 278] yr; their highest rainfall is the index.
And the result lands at 29.59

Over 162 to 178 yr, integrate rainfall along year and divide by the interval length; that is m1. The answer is 32.9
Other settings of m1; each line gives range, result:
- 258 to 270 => 27.4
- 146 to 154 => 47.4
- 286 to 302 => 21.2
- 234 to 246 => 29.1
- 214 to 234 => 30.5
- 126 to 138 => 34.8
